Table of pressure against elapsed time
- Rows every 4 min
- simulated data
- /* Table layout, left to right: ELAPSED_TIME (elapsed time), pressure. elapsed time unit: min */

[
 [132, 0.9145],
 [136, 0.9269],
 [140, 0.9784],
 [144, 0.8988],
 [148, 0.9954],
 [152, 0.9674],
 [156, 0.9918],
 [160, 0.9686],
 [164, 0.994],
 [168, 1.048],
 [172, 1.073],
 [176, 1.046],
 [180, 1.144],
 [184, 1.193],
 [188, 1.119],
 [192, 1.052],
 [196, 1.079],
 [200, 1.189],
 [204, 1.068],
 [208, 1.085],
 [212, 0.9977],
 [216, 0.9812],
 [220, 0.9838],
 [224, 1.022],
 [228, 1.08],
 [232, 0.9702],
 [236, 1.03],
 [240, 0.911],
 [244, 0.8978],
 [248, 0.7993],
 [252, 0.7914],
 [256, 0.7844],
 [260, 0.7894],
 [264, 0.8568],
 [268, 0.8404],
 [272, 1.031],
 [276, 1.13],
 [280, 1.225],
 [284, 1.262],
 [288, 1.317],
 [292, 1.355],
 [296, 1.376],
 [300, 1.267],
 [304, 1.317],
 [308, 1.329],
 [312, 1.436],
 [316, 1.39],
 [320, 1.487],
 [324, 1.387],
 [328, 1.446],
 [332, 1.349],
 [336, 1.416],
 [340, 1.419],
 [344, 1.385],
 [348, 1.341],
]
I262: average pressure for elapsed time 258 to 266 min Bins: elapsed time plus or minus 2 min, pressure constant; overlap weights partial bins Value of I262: 0.823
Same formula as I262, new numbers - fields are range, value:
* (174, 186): 1.13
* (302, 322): 1.39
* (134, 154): 0.953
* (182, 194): 1.12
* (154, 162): 0.98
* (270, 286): 1.16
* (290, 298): 1.37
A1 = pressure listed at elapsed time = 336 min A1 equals 1.416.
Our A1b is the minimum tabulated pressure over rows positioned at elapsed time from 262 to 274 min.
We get 0.8404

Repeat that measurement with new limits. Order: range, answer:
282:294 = 1.262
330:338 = 1.349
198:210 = 1.068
